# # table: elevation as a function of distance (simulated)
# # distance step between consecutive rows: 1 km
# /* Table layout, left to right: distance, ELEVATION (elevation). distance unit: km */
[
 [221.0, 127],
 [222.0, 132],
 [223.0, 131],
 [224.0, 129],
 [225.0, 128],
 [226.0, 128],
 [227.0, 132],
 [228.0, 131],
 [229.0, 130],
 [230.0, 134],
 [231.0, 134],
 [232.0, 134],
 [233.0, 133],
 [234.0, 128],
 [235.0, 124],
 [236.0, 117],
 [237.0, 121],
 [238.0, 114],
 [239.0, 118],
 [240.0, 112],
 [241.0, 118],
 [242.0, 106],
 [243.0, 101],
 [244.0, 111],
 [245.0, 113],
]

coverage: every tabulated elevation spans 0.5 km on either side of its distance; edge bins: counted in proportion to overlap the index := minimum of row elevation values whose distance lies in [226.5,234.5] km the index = 128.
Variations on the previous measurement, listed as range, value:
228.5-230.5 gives 130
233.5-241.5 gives 112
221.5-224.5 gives 129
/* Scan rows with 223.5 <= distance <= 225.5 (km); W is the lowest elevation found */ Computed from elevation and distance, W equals 128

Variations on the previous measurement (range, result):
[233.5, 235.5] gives 124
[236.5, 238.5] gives 114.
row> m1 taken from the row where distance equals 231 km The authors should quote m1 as 134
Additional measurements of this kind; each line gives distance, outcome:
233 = 133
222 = 132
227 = 132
